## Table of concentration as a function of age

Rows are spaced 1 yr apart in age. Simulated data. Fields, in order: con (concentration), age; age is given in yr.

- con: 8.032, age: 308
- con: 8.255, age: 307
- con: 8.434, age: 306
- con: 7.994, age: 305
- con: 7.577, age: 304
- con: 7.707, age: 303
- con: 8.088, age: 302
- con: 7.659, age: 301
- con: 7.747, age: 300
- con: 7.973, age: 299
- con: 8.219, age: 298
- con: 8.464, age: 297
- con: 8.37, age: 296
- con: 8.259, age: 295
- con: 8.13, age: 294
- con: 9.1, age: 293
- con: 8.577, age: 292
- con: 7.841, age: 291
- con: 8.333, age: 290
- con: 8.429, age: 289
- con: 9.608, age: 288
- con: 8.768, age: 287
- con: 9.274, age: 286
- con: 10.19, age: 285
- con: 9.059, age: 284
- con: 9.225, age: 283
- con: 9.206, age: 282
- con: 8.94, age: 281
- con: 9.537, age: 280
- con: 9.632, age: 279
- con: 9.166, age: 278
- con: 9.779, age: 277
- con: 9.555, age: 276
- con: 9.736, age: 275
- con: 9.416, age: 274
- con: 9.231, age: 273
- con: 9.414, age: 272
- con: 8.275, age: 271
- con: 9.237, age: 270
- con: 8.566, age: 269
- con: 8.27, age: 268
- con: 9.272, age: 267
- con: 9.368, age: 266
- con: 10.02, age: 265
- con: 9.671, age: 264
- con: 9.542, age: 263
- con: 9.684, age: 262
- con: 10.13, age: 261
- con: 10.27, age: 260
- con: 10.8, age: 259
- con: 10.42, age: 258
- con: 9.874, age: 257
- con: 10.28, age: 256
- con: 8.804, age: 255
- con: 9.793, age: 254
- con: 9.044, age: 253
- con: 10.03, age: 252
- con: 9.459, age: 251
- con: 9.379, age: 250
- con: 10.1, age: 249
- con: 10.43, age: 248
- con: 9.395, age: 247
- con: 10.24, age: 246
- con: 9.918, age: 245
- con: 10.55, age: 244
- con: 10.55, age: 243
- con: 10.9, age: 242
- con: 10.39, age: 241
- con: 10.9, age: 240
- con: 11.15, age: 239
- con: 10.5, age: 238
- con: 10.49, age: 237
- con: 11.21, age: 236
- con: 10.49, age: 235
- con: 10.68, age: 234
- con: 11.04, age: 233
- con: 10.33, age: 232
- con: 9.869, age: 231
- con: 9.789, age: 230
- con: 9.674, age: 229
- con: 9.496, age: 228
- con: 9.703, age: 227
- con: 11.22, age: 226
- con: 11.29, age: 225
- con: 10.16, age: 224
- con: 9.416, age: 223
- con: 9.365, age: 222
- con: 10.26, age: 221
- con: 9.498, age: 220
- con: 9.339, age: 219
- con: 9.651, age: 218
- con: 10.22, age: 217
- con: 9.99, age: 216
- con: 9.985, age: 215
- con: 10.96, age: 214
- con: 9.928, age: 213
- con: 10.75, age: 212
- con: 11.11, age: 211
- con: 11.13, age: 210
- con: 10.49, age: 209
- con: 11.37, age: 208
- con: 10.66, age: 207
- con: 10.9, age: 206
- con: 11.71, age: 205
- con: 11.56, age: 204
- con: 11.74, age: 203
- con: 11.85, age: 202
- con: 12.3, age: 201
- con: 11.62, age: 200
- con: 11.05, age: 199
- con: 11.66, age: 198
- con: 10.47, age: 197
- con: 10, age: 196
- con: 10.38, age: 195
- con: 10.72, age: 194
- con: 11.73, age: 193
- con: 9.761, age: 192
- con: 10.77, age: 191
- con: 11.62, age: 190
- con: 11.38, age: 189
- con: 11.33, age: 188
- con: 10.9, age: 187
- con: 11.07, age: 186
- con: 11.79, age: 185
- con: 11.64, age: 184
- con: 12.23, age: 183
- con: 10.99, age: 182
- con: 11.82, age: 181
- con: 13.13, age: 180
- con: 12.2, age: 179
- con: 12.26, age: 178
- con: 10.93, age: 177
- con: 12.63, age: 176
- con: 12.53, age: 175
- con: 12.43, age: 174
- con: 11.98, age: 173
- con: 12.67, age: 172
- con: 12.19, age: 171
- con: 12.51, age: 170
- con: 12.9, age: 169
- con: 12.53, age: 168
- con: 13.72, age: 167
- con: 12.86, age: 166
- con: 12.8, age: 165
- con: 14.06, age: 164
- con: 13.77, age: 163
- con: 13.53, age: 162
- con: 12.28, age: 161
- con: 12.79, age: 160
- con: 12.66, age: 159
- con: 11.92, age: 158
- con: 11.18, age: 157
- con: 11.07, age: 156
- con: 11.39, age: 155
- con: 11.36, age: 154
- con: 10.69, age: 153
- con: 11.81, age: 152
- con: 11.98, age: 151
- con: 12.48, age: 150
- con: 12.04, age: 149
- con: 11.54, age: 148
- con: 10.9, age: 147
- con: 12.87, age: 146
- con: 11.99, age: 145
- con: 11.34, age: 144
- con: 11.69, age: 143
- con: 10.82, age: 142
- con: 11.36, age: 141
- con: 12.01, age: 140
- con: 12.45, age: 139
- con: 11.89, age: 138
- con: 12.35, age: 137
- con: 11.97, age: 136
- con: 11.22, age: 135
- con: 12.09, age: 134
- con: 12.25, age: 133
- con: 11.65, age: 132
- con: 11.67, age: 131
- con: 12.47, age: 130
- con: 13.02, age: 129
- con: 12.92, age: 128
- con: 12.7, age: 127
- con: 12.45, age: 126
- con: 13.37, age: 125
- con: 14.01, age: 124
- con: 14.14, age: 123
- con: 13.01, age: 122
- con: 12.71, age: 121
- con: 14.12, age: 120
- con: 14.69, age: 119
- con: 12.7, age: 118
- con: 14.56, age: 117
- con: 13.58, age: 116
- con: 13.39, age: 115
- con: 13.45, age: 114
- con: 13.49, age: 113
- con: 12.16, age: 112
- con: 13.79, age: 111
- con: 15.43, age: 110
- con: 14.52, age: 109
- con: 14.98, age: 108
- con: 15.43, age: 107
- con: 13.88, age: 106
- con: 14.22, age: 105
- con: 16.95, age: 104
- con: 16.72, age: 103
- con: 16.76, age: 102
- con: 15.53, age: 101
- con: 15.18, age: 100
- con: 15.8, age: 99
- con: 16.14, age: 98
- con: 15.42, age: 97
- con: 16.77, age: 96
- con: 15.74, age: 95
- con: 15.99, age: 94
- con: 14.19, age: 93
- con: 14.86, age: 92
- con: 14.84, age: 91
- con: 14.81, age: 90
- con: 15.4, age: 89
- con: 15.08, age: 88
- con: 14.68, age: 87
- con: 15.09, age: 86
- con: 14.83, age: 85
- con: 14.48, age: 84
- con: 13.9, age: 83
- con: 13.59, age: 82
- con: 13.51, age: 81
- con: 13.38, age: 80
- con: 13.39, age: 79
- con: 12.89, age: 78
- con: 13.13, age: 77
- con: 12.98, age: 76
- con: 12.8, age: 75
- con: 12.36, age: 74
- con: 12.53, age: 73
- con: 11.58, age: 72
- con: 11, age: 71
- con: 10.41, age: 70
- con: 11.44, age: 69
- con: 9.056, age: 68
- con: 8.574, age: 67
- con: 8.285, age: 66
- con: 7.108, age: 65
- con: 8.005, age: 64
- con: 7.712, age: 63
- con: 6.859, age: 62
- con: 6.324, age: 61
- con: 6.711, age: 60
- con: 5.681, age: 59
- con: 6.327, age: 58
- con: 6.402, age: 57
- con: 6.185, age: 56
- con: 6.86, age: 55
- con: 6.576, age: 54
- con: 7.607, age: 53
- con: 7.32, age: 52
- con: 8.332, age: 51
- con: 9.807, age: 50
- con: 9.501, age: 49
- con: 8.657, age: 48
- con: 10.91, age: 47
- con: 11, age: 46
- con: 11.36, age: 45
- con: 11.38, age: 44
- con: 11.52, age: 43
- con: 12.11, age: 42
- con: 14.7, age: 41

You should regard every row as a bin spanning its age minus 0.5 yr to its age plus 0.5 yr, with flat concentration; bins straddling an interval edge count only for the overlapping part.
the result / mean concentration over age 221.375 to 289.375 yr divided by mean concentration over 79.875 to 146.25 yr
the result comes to 0.71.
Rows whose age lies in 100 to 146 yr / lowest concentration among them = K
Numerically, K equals 10.82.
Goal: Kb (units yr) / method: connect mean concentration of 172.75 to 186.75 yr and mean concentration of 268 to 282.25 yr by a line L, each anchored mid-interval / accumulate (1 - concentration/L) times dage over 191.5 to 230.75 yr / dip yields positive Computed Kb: 1.7 yr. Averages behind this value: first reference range 12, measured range 10.6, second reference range 9.23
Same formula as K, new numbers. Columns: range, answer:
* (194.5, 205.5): 10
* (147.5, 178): 10.69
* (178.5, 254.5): 9.044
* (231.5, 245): 9.918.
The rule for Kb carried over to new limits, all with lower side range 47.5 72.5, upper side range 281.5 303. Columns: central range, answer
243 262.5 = -3.33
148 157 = -3.57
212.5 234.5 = -4.31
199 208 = -3.34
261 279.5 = -1.77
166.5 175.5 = -4.63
